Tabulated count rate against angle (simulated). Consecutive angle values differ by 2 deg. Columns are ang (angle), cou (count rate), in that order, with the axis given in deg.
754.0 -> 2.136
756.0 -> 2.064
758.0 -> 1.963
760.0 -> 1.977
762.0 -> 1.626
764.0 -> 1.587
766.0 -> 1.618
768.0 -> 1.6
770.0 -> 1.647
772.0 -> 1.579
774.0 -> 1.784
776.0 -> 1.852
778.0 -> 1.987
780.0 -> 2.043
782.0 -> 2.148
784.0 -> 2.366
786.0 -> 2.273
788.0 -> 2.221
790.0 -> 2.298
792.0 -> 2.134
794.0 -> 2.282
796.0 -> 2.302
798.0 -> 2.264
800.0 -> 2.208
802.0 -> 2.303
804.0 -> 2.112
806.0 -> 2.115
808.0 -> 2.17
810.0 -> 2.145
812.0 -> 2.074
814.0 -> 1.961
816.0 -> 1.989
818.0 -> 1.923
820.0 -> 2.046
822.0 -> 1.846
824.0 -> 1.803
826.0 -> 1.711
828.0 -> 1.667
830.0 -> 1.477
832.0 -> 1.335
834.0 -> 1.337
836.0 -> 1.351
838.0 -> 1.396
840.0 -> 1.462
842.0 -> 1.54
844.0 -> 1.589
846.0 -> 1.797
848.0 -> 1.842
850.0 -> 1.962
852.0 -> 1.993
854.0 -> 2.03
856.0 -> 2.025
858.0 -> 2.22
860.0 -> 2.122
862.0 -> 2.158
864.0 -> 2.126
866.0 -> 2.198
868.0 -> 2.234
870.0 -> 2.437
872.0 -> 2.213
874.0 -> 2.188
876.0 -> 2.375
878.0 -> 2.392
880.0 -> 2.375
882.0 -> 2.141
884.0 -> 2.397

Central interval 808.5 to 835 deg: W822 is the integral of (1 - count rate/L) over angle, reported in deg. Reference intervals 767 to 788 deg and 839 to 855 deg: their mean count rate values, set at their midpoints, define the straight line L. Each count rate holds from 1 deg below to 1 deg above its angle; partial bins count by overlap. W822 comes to 0.6 deg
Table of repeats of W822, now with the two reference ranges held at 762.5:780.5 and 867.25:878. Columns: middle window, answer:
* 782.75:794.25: -2.7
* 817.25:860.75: 7.6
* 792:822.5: -3.0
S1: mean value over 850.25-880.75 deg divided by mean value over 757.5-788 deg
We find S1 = 1.17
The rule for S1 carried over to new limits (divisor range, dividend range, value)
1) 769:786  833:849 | 0.79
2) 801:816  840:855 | 0.85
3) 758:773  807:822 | 1.21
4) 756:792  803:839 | 0.94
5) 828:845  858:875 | 1.52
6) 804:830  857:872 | 1.14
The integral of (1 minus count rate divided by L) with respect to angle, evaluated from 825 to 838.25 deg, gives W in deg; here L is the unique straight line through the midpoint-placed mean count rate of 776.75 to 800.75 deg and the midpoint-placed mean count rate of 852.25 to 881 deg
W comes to 4.4 deg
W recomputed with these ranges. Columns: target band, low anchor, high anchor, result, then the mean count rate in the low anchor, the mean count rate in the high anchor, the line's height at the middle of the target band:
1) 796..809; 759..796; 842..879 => -1.35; 1.96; 2.09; 2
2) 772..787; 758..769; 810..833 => -2.54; 1.71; 1.82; 1.74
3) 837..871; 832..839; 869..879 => -2.34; 1.36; 2.32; 1.82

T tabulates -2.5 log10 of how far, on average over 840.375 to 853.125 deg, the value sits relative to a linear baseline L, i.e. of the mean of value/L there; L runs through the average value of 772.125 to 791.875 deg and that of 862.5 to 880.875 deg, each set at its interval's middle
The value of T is 0.25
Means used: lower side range 2.09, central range 1.77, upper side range 2.28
